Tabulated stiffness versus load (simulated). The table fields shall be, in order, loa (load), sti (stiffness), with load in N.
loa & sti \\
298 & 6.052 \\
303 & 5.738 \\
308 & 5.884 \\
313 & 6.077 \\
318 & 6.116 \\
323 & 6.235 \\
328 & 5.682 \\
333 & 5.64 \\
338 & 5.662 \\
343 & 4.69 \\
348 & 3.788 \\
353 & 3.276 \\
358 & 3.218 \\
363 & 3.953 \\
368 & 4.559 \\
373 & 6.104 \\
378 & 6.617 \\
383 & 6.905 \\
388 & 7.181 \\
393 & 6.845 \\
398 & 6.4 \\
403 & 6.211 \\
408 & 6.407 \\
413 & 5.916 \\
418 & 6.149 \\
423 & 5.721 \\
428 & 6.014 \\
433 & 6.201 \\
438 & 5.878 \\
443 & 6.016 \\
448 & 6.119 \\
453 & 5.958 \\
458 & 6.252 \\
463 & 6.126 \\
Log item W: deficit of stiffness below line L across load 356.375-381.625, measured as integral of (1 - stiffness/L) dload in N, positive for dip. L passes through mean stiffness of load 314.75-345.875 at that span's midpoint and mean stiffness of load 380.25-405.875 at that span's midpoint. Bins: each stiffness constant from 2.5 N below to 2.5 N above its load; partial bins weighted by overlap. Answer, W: 5.16 N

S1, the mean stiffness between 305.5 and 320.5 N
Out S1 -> 6.03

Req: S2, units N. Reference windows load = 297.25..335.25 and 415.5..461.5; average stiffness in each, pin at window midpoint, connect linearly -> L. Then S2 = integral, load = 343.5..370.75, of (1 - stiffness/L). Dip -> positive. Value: 9.7 N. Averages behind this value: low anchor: 5.92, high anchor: 6.04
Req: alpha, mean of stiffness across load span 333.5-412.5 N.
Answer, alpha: 5.47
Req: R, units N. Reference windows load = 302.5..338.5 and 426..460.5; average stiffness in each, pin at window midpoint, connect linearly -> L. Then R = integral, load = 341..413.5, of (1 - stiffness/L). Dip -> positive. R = 6.25 N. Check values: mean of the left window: 5.9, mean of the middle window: 5.46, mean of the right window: 6.06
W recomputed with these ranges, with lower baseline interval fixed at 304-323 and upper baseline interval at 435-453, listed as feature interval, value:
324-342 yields 1.19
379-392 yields -2.06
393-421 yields -1.18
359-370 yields 3.51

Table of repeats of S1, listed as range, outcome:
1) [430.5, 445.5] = 6.03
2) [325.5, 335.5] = 5.66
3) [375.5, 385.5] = 6.76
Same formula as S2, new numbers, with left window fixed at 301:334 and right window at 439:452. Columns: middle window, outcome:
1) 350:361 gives 4.9 N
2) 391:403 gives -1.1 N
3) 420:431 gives 0.2 N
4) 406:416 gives -0.2 N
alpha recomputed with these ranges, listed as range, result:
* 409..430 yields 5.98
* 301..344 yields 5.78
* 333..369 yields 4.25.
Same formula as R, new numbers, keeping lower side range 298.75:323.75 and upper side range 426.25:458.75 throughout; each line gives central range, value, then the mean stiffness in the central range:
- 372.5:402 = -3.2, 6.69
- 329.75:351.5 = 4.0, 4.89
